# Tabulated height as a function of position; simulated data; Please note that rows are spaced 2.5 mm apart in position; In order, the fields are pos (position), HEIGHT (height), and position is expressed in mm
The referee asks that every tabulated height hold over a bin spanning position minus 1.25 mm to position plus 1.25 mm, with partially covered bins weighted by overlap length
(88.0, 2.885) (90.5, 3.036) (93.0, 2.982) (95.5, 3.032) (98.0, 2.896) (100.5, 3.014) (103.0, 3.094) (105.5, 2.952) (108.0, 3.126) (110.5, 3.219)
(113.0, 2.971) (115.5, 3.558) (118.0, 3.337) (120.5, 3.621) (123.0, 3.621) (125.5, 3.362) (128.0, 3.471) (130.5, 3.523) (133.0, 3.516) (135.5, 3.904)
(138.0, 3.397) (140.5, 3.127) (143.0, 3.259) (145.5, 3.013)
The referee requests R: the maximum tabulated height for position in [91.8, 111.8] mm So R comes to 3.219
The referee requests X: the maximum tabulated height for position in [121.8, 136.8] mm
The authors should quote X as 3.904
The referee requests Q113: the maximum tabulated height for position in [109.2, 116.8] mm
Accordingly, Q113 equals 3.558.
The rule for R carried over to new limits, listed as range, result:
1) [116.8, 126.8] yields 3.621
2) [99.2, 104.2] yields 3.094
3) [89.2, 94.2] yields 3.036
